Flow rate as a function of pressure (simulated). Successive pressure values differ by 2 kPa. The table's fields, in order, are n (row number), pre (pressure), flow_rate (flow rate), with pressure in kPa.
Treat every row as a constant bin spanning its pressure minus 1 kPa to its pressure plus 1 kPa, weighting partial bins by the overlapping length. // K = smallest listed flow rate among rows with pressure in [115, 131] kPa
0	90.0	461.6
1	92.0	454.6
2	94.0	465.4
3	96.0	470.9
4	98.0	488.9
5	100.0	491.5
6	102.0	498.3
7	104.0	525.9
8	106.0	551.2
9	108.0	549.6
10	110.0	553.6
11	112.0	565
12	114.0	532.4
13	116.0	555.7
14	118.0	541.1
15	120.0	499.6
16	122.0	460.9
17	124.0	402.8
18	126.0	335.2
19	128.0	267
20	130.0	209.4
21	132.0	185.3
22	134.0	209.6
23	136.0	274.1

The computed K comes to 209.4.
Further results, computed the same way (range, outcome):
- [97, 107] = 488.9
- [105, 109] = 549.6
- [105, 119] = 532.4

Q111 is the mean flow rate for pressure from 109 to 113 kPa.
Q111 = 559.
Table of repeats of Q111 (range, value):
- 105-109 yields 550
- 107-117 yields 551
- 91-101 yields 474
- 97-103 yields 493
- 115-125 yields 492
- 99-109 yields 523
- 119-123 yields 480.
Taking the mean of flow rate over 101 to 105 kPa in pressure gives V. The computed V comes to 512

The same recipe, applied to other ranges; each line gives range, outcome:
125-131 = 271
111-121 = 539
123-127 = 369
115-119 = 548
